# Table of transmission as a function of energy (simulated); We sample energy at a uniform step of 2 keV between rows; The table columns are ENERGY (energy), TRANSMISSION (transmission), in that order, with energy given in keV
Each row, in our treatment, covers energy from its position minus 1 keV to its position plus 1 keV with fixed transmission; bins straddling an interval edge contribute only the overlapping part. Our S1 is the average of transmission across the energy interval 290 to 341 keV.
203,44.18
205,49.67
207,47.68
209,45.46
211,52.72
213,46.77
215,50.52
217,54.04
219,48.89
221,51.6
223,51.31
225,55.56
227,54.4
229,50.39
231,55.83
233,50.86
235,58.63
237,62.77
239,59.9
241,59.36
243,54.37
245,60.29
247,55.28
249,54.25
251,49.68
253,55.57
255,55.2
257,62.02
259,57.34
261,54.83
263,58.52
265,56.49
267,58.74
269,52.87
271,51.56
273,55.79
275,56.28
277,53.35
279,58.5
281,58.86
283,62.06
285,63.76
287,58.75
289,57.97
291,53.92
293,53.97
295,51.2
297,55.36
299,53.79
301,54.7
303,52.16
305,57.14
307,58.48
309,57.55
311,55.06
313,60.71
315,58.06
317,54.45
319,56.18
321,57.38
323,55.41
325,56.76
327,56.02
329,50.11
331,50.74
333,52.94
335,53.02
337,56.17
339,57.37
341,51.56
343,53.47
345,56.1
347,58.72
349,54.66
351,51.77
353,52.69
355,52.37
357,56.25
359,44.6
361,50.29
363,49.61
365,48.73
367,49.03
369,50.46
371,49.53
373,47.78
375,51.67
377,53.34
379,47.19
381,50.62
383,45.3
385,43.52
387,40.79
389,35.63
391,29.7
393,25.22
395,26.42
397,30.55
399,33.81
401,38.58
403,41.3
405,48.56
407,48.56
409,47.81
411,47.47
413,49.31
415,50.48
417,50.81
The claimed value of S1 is 55.1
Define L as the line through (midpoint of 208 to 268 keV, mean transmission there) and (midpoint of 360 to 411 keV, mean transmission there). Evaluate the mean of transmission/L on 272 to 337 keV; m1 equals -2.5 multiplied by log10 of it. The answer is -0.13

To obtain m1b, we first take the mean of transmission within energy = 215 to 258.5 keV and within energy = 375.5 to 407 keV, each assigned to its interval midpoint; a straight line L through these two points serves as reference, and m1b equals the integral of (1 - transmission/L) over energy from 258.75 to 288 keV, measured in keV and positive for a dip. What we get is -3.2 keV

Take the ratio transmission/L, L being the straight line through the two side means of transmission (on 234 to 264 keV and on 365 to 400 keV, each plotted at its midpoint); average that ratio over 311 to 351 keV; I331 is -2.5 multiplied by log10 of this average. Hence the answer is -0.15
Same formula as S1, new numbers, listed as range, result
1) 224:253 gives 55.8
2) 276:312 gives 56.5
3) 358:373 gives 48.8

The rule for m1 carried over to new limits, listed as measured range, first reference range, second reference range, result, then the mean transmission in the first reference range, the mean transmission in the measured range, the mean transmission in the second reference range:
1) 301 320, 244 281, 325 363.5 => -0.043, 56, 56.5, 53.2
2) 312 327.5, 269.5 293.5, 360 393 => -0.087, 57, 56.9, 45.8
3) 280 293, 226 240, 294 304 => -0.094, 56.1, 58.8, 53.4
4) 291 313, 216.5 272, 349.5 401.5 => -0.093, 55.4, 55.2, 44.6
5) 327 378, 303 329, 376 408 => -0.082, 56.5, 52.2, 39.9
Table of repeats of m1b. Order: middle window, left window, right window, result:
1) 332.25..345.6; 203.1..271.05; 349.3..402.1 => -2.1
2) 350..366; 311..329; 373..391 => -0.4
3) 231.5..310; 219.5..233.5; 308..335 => -3.6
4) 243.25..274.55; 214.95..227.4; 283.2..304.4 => -1.0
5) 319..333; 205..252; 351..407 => -2.0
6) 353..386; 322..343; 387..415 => -2.5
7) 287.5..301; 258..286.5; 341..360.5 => 0.4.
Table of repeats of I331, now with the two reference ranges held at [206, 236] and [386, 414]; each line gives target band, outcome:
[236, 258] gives -0.15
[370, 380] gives -0.22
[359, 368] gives -0.18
